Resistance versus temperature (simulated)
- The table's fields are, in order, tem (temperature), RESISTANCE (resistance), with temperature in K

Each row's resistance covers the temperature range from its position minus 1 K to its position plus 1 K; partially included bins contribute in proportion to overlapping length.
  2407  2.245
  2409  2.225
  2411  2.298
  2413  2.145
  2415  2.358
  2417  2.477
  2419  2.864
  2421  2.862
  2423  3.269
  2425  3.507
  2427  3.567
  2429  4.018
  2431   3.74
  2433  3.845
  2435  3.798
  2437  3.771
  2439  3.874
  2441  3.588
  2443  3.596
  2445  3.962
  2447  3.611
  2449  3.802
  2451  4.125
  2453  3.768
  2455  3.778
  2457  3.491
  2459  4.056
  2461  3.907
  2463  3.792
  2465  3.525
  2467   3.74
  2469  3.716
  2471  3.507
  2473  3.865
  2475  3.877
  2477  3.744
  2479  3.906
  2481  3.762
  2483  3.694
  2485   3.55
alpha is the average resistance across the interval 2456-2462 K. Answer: 3.82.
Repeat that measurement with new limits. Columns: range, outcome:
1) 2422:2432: 3.62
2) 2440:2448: 3.69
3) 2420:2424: 3.07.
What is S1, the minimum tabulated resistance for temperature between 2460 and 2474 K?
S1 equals 3.507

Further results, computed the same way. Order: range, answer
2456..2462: 3.491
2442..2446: 3.596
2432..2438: 3.771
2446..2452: 3.611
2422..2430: 3.269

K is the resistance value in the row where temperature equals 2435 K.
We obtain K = 3.798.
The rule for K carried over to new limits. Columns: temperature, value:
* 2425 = 3.507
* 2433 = 3.845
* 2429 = 4.018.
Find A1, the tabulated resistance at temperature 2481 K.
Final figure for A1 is 3.762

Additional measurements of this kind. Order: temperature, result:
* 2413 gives 2.145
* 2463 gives 3.792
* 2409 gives 2.225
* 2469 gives 3.716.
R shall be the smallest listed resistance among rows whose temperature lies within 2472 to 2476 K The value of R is 3.865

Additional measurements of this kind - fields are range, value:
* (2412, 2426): 2.145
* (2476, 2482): 3.744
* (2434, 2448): 3.588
